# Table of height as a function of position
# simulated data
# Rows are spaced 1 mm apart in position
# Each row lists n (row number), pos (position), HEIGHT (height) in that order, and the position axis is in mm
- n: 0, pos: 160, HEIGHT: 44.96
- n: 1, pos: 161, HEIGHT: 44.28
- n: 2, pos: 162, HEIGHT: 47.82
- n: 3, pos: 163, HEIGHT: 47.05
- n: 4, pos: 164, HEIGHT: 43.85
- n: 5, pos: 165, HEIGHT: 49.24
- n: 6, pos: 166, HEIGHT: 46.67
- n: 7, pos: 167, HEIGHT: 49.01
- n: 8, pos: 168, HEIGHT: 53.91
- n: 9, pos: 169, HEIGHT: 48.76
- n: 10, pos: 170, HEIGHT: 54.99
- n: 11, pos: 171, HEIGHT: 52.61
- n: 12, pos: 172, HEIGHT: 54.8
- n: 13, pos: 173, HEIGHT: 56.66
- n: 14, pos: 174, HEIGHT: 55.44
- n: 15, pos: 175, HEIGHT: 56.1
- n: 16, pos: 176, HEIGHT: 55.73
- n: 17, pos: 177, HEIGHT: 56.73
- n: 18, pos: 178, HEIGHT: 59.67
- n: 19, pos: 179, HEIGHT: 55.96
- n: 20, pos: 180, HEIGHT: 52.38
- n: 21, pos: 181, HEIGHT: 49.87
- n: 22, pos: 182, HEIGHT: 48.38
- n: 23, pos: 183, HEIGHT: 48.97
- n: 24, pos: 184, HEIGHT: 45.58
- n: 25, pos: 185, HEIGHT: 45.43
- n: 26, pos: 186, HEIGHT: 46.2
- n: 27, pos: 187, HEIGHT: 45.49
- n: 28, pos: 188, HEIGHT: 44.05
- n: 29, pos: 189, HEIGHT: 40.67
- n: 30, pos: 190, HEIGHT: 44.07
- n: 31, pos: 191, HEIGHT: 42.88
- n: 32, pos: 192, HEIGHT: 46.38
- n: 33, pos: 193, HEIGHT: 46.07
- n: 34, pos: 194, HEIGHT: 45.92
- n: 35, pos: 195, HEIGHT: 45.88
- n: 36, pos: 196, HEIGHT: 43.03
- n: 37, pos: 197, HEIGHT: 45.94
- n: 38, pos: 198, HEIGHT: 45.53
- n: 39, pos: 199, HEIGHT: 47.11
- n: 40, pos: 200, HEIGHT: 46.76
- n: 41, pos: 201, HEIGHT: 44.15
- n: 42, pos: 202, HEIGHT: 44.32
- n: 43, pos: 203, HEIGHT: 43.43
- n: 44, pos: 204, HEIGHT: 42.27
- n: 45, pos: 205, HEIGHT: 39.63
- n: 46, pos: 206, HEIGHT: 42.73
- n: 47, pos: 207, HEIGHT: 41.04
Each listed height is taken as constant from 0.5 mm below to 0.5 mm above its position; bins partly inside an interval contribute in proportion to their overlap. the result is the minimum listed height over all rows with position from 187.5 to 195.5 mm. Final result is 40.67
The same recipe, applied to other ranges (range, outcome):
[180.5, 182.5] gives 48.38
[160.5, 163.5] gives 44.28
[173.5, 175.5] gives 55.44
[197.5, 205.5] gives 39.63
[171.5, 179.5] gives 54.8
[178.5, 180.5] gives 52.38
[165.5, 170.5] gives 46.67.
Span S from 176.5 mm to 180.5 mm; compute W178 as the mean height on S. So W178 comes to 56.2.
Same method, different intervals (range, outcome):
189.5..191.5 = 43.5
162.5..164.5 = 45.5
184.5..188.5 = 45.3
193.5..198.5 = 45.3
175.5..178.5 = 57.4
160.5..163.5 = 46.4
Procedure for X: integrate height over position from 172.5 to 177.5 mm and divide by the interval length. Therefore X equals 56.1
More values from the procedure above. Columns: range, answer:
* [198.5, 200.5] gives 46.9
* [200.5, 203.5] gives 44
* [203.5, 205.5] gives 41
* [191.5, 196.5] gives 45.5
